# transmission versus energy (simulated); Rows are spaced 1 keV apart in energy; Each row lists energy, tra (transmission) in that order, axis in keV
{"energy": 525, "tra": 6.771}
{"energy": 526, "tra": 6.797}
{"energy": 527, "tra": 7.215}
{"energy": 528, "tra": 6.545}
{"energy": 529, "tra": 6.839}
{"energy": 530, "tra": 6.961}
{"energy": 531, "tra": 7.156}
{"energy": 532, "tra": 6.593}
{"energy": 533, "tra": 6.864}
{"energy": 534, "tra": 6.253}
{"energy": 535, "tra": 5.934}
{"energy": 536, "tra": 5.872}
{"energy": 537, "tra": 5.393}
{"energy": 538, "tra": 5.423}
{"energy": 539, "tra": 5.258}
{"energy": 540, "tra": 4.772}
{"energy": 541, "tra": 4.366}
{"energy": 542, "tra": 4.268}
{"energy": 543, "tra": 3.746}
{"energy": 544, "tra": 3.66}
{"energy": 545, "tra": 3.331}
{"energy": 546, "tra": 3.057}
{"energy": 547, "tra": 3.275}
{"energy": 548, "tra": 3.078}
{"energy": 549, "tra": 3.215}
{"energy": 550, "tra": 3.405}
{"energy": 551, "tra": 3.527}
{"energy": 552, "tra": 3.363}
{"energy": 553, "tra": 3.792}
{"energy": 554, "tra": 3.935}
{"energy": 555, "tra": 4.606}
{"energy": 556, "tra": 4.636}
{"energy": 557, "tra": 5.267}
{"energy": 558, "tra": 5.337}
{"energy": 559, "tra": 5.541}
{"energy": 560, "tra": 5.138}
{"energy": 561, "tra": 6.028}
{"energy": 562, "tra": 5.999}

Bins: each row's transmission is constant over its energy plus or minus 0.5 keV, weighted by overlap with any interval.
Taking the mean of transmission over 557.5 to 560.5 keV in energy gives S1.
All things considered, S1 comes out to 5.34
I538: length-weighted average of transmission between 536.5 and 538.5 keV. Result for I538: 5.41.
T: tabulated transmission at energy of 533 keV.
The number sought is 6.864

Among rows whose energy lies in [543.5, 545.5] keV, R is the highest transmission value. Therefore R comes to 3.66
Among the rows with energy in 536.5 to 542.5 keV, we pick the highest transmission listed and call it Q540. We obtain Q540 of 5.423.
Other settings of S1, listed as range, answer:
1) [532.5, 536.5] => 6.23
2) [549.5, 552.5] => 3.43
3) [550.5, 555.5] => 3.84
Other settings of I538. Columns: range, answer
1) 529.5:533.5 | 6.89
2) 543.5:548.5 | 3.28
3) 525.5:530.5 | 6.87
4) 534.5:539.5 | 5.58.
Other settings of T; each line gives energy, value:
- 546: 3.057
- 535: 5.934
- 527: 7.215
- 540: 4.772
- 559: 5.541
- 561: 6.028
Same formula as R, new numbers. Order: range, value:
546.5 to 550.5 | 3.405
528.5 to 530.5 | 6.961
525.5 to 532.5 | 7.215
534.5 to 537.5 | 5.934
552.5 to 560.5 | 5.541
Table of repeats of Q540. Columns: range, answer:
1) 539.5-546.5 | 4.772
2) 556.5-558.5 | 5.337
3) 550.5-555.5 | 4.606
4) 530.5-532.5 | 7.156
